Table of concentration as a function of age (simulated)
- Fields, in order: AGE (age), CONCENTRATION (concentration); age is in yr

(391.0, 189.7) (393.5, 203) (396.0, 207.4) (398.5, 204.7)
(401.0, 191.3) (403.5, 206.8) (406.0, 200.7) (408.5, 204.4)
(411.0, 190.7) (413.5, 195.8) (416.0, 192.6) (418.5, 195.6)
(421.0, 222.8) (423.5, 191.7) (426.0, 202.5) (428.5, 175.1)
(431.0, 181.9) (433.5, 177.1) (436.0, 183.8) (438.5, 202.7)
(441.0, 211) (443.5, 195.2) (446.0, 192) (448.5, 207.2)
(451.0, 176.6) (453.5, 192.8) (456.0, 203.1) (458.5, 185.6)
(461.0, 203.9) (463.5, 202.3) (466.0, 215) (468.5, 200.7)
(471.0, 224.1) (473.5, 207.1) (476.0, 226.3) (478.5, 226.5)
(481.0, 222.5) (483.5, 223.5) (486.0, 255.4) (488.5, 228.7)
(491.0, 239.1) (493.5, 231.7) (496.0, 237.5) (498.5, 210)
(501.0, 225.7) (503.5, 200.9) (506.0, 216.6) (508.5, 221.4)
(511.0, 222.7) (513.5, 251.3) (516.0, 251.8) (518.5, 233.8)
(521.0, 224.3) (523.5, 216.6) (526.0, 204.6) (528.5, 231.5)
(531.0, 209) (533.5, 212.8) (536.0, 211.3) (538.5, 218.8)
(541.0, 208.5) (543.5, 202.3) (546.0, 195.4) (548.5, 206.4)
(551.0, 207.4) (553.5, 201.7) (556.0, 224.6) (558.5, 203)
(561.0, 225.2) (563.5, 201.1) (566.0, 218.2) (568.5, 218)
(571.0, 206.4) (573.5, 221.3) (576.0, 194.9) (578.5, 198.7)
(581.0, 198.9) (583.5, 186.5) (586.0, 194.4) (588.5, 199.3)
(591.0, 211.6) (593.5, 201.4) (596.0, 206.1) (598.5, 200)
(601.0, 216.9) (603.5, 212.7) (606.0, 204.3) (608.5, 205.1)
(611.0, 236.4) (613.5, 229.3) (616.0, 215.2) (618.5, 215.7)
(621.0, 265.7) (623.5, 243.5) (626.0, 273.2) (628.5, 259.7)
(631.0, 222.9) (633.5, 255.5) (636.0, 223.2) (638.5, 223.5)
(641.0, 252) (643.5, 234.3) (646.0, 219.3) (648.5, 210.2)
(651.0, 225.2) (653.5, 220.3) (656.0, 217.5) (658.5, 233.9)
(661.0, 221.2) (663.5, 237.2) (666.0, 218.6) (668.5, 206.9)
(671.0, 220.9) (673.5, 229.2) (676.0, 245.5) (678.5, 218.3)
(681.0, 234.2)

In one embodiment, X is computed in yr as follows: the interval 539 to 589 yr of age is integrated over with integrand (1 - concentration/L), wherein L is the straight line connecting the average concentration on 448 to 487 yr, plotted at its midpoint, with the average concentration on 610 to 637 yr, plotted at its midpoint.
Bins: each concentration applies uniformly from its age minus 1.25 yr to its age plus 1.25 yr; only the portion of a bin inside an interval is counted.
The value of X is 5.01 yr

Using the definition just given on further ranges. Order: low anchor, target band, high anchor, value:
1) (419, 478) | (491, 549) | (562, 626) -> -3.9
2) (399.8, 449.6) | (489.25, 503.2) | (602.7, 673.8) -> -1.3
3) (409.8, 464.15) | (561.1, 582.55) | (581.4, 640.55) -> 0.8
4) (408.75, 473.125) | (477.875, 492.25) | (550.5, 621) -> -2.3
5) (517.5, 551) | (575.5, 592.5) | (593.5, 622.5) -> 1.5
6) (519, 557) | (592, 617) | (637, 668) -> 0.8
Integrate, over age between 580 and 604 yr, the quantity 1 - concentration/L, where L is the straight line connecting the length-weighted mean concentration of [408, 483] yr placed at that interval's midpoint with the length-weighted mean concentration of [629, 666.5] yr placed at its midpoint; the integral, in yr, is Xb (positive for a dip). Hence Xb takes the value 2.0 yr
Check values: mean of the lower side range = 200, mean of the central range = 203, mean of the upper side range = 228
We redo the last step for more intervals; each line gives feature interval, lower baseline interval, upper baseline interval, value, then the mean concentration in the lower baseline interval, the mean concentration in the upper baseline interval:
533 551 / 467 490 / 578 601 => 0.3 yr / 224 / 201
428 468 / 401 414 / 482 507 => 3.3 yr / 199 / 227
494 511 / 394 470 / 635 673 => -1.1 yr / 197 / 224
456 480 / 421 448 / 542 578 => -1.5 yr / 193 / 209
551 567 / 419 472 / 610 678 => 0.4 yr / 197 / 232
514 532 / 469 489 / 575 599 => -0.9 yr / 226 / 199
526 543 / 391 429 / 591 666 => 0.1 yr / 199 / 227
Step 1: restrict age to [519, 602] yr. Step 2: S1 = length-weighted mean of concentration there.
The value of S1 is 209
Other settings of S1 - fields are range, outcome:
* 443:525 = 217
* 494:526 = 225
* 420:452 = 194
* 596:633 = 228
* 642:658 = 222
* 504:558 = 217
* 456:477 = 208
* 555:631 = 216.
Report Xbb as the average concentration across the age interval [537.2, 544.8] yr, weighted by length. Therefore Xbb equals 210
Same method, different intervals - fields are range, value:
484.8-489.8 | 242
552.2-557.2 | 213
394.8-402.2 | 201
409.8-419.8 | 194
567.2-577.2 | 210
